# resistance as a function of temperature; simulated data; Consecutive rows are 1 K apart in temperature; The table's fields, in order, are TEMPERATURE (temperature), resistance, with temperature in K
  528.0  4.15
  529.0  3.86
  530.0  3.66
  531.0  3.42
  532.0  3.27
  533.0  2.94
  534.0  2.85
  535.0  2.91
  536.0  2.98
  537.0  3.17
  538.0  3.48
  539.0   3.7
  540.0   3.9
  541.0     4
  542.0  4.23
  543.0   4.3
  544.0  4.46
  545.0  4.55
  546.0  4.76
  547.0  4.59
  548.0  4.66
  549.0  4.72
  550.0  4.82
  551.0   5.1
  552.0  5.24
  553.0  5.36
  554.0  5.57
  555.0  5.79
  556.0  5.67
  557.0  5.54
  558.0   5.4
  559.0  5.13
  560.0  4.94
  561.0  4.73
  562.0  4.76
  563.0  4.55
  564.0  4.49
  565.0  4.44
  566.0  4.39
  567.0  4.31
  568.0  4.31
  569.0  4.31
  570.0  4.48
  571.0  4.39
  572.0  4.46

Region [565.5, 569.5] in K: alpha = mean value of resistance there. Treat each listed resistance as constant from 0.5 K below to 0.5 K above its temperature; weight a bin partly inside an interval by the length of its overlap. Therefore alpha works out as 4.33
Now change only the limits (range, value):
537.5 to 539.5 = 3.59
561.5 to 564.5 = 4.6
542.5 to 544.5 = 4.38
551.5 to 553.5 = 5.3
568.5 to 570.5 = 4.39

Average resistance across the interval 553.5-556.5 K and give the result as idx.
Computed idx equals 5.68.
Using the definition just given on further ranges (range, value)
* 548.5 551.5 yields 4.88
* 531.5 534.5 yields 3.02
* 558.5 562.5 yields 4.89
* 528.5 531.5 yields 3.65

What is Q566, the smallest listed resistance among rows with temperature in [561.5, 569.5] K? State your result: 4.31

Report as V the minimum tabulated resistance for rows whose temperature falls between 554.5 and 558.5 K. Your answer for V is 5.4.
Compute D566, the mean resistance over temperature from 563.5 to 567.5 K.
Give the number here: 4.41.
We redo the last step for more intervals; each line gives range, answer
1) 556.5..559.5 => 5.36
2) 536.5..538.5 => 3.33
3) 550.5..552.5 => 5.17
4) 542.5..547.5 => 4.53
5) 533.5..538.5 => 3.08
